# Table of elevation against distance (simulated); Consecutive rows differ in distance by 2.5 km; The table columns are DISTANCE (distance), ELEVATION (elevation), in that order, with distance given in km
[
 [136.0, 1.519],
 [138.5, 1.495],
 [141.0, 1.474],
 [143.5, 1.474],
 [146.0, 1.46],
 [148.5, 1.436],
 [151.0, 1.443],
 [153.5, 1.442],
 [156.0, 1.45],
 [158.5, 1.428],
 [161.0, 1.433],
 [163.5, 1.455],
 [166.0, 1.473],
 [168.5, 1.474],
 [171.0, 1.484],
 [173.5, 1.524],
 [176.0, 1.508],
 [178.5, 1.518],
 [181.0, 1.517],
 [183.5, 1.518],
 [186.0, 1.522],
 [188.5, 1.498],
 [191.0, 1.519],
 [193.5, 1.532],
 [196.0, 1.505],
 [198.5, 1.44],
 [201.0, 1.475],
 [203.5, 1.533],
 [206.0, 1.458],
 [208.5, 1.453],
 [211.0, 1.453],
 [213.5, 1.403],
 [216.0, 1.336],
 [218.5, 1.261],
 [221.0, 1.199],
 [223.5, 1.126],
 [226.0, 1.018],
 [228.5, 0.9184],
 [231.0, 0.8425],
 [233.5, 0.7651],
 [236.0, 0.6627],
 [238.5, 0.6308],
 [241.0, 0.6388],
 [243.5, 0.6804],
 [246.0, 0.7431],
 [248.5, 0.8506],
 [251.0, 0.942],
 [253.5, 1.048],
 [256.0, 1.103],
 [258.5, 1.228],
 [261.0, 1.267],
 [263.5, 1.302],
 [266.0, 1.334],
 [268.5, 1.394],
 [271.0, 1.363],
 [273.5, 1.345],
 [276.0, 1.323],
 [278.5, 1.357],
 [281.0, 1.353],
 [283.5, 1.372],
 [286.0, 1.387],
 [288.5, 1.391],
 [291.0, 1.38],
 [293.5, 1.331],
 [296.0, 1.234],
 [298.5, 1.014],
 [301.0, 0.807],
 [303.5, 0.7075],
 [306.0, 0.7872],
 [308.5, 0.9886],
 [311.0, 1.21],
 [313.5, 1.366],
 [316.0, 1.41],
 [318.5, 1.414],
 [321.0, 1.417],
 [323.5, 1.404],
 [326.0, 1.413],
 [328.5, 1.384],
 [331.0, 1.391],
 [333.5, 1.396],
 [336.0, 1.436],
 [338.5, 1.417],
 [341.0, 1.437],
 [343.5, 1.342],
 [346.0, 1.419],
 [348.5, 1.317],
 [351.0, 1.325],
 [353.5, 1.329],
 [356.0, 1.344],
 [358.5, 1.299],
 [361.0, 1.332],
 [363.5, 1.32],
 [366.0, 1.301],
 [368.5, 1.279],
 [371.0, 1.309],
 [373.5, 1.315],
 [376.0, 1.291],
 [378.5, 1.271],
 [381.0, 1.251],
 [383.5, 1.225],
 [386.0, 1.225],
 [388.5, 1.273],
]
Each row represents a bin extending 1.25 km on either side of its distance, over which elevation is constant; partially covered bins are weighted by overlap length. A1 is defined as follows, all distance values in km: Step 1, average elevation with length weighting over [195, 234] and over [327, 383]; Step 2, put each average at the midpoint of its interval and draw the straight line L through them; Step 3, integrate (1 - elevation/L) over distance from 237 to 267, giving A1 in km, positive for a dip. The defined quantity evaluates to 7.3 km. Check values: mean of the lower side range 1.27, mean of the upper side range 1.34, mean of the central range 0.975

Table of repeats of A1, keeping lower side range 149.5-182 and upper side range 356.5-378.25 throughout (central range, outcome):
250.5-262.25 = 2.3 km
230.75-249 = 9.0 km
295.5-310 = 4.8 km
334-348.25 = -0.8 km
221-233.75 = 4.0 km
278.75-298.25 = 0.5 km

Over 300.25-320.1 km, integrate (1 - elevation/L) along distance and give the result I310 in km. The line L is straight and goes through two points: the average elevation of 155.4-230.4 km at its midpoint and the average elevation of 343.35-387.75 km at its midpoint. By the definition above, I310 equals 3.5 km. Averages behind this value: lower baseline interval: 1.41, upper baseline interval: 1.3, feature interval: 1.1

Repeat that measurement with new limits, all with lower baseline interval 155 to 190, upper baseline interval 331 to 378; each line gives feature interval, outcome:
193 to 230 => 3.1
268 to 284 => 0.6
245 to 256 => 3.9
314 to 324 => -0.3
